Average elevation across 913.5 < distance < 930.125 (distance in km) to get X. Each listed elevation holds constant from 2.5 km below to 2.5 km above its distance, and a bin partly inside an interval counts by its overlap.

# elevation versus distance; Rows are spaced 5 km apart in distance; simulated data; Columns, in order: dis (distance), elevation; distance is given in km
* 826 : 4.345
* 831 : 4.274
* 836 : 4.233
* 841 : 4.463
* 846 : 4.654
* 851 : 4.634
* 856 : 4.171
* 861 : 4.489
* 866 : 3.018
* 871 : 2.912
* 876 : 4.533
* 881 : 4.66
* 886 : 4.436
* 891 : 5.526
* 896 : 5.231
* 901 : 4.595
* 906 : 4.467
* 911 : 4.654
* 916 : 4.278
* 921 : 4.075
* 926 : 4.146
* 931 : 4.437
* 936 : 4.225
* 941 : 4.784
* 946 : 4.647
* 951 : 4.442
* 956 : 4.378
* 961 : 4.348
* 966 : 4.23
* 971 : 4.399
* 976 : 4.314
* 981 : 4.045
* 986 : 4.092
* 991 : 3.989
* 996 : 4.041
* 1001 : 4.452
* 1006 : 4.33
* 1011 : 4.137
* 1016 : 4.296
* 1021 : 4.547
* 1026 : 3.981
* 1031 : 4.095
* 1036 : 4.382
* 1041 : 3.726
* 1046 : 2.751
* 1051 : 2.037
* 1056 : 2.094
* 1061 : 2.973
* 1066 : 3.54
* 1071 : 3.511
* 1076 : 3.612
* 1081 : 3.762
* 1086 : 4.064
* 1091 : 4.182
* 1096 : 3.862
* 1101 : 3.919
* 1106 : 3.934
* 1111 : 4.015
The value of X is 4.19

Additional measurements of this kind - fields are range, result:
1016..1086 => 3.51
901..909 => 4.52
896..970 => 4.44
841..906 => 4.41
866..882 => 3.82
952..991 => 4.25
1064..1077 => 3.55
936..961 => 4.51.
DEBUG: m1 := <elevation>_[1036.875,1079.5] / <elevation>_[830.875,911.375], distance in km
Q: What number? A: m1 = 0.70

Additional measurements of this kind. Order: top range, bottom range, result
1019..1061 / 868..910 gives 0.75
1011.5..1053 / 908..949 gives 0.85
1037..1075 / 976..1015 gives 0.73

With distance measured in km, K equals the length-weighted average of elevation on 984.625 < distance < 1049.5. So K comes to 4.03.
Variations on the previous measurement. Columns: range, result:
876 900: 4.9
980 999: 4.05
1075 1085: 3.75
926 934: 4.33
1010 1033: 4.22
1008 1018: 4.22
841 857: 4.51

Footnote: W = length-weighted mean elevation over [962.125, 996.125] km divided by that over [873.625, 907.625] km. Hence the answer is 0.9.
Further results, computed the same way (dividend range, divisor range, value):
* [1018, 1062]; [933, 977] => 0.77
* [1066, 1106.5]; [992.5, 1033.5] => 0.91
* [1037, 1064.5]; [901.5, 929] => 0.65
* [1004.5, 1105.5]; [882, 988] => 0.83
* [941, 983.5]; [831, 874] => 1.07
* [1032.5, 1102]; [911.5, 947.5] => 0.79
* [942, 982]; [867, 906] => 0.97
